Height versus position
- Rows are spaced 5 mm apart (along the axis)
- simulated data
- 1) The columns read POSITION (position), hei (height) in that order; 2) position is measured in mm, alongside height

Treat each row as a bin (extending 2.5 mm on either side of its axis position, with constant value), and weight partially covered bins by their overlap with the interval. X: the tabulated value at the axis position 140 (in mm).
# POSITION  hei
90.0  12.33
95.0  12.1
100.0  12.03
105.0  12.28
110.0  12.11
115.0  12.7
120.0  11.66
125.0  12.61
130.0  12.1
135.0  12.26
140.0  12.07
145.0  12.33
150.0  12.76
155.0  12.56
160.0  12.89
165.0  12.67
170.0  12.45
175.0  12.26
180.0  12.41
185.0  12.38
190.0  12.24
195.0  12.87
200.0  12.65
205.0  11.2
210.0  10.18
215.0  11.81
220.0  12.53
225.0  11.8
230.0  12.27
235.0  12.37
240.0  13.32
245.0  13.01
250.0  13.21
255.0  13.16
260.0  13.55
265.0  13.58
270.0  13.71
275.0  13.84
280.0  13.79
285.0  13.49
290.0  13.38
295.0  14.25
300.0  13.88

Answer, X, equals 12.07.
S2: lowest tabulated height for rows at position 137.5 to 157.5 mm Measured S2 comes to 12.07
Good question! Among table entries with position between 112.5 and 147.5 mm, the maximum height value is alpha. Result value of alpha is 12.7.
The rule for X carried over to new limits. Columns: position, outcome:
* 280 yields 13.79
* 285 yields 13.49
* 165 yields 12.67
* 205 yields 11.2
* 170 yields 12.45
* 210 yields 10.18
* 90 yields 12.33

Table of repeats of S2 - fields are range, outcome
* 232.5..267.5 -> 12.37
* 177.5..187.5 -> 12.38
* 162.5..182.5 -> 12.26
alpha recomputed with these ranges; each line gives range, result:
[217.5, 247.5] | 13.32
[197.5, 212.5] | 12.65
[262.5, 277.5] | 13.84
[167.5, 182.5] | 12.45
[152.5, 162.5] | 12.89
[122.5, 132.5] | 12.61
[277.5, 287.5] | 13.79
